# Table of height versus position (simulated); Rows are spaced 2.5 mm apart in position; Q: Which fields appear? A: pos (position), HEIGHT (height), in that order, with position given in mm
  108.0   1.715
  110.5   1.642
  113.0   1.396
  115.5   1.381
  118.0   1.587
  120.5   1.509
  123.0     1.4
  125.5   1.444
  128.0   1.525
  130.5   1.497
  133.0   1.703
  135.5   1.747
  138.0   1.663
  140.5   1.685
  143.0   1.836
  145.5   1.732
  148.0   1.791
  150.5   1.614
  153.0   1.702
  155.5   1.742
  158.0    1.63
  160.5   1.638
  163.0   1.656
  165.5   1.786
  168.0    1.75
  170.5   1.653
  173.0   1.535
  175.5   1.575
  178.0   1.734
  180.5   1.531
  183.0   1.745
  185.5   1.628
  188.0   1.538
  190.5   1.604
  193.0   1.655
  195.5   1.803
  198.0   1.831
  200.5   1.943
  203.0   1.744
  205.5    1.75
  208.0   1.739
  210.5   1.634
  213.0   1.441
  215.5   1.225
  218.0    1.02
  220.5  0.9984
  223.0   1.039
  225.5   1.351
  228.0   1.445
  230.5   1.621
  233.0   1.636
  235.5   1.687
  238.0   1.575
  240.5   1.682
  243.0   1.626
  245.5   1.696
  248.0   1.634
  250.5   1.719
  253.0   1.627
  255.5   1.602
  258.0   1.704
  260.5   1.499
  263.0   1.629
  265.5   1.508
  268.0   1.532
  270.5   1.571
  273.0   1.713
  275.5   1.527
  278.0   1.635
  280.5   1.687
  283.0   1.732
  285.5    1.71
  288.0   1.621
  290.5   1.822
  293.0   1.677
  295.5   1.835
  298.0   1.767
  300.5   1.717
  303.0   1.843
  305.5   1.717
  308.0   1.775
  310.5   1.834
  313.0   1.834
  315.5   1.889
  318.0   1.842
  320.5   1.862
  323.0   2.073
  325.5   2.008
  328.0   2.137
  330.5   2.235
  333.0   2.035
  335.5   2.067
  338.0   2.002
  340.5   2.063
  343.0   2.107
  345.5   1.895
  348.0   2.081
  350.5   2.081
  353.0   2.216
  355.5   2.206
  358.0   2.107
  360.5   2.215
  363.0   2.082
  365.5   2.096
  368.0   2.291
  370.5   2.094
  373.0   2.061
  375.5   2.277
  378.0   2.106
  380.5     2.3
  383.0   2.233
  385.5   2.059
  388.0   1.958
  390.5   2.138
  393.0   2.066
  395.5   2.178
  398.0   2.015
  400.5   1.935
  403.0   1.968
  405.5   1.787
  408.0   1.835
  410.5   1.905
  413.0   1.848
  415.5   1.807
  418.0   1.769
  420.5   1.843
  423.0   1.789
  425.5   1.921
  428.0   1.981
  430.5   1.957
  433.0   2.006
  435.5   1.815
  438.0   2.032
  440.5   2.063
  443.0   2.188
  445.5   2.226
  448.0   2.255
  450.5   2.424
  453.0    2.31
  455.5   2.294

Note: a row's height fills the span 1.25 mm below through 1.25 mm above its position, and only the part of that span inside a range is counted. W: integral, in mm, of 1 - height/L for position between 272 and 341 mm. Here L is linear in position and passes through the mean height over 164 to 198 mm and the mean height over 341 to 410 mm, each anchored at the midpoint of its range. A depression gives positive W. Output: 3.4 mm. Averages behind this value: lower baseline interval 1.66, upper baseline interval 2.09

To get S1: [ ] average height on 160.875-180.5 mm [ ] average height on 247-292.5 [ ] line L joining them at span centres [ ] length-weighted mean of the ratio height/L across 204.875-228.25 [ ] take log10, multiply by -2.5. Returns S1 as 0.22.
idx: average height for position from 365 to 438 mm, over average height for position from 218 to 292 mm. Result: 1.3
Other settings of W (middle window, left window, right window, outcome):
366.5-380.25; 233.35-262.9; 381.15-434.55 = -2.09 mm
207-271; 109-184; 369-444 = 8.91 mm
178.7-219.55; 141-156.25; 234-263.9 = 1.83 mm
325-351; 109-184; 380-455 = -2.20 mm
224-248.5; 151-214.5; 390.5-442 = 2.08 mm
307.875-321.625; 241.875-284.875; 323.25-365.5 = 0.57 mm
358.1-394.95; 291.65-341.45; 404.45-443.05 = -4.57 mm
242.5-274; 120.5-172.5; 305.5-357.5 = 4.17 mm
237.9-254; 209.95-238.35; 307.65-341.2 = -1.59 mm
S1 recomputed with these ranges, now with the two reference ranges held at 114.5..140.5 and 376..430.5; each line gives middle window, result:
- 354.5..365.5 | -0.13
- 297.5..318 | 0.02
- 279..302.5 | 0.04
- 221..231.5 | 0.27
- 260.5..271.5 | 0.14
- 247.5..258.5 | 0.06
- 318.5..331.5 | -0.11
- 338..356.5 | -0.11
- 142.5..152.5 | -0.10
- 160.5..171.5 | -0.06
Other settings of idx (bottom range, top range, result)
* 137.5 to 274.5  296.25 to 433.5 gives 1.24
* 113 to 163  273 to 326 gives 1.10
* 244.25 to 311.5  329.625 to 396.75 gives 1.26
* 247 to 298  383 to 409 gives 1.21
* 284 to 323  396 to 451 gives 1.10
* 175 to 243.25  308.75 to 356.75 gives 1.29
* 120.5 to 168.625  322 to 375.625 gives 1.27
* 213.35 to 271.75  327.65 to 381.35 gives 1.41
